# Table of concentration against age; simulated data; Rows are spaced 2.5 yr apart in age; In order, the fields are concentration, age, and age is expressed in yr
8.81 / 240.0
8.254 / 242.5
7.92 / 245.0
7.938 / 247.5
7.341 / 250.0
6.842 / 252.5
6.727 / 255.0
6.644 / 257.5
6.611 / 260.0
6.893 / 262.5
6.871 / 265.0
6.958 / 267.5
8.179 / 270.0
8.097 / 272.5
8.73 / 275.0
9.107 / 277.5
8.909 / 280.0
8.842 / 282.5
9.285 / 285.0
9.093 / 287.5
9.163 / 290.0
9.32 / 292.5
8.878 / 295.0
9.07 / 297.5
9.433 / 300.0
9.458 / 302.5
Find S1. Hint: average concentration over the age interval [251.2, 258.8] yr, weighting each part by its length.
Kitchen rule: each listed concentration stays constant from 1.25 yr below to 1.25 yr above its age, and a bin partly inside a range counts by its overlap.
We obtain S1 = 6.74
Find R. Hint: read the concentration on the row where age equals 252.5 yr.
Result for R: 6.842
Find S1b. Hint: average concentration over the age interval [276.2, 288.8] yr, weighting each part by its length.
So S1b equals 9.05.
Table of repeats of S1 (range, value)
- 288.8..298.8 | 9.11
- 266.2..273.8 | 7.75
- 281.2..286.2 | 9.06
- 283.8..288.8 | 9.19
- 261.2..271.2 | 7.22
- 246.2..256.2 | 7.22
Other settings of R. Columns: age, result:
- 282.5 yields 8.842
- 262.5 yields 6.893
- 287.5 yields 9.093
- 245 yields 7.92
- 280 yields 8.909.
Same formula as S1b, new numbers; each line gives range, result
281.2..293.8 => 9.14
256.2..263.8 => 6.72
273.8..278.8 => 8.92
